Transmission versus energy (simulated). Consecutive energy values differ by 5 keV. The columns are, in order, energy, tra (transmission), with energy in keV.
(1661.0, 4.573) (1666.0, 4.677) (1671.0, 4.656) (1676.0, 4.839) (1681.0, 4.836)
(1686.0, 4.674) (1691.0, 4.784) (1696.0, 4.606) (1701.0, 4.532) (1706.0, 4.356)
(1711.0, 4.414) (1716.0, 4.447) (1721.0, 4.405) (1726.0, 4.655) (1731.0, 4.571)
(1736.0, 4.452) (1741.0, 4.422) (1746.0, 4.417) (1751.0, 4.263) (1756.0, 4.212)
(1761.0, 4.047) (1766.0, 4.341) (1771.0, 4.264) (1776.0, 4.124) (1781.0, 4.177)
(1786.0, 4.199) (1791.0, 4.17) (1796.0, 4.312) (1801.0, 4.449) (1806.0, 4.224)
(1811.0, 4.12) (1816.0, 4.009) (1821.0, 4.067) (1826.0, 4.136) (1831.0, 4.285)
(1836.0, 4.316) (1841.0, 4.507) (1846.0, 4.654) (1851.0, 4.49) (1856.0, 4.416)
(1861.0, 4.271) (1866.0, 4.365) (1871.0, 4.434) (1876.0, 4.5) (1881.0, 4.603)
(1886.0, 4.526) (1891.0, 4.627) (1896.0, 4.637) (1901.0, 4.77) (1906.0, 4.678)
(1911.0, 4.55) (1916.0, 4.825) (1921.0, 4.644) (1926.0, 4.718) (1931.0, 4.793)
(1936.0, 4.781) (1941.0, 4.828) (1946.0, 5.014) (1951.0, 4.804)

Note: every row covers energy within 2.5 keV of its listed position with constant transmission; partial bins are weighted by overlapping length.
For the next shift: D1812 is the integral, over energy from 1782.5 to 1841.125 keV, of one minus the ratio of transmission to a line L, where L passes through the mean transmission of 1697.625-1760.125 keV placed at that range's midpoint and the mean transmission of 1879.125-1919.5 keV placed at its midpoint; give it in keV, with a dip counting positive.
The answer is 4.05 keV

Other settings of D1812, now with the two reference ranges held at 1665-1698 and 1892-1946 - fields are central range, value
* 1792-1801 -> 0.8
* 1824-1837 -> 1.3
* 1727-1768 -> 3.3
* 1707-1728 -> 1.2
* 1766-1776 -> 1.0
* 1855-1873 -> 1.4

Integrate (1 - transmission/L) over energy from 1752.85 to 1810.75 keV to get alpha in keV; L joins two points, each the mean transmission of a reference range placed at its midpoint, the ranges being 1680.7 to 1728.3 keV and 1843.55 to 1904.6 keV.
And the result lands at 4.1 keV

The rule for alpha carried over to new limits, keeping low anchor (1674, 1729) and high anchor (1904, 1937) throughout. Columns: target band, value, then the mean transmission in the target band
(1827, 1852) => 1.3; 4.43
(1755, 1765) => 1.0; 4.15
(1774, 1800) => 2.4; 4.21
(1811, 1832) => 2.5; 4.11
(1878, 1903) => 0.4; 4.63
